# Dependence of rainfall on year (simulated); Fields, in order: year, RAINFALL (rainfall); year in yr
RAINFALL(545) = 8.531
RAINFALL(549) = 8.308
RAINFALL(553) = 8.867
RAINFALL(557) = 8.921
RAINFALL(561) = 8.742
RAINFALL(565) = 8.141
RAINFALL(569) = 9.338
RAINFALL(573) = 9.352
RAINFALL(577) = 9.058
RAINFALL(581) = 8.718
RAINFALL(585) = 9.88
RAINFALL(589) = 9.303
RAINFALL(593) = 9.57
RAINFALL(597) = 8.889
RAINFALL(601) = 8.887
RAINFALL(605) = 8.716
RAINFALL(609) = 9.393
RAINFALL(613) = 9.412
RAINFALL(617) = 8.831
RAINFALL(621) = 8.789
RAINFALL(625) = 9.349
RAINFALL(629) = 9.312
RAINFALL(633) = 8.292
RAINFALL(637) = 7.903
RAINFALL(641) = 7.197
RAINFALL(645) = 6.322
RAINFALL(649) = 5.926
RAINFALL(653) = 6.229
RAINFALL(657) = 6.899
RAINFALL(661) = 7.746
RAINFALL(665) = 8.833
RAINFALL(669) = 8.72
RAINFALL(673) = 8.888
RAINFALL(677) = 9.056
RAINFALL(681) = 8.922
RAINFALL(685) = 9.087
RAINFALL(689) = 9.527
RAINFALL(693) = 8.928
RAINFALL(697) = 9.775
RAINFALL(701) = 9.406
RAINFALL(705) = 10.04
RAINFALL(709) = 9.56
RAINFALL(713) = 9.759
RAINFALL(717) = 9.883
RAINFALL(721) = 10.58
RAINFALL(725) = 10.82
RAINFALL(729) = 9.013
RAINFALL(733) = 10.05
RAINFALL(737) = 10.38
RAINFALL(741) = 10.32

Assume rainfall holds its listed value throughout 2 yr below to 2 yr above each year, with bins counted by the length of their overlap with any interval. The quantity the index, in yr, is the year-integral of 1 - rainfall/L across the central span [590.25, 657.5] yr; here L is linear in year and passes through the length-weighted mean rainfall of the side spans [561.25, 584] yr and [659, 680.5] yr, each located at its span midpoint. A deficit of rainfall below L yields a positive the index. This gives 4.1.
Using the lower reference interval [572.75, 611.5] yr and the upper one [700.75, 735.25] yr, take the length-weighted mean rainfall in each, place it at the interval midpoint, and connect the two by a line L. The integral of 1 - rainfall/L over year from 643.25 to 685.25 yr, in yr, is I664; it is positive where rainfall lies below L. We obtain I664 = 7.8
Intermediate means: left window 9.17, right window 9.93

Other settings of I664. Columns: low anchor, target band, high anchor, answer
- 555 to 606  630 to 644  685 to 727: 2.4 yr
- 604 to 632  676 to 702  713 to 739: 1.4 yr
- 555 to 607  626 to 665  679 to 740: 8.0 yr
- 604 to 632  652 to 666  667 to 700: 2.6 yr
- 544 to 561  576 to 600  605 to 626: -0.8 yr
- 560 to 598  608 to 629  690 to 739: 0.4 yr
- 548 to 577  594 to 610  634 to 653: -2.3 yr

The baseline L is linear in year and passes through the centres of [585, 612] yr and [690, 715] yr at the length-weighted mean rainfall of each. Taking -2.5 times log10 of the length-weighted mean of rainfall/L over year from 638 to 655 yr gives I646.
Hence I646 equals 0.40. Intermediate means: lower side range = 9.19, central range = 6.51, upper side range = 9.58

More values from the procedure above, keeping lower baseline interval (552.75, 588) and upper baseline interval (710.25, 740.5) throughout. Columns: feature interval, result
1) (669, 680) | 0.09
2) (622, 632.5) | 0.03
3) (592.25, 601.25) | 0.01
